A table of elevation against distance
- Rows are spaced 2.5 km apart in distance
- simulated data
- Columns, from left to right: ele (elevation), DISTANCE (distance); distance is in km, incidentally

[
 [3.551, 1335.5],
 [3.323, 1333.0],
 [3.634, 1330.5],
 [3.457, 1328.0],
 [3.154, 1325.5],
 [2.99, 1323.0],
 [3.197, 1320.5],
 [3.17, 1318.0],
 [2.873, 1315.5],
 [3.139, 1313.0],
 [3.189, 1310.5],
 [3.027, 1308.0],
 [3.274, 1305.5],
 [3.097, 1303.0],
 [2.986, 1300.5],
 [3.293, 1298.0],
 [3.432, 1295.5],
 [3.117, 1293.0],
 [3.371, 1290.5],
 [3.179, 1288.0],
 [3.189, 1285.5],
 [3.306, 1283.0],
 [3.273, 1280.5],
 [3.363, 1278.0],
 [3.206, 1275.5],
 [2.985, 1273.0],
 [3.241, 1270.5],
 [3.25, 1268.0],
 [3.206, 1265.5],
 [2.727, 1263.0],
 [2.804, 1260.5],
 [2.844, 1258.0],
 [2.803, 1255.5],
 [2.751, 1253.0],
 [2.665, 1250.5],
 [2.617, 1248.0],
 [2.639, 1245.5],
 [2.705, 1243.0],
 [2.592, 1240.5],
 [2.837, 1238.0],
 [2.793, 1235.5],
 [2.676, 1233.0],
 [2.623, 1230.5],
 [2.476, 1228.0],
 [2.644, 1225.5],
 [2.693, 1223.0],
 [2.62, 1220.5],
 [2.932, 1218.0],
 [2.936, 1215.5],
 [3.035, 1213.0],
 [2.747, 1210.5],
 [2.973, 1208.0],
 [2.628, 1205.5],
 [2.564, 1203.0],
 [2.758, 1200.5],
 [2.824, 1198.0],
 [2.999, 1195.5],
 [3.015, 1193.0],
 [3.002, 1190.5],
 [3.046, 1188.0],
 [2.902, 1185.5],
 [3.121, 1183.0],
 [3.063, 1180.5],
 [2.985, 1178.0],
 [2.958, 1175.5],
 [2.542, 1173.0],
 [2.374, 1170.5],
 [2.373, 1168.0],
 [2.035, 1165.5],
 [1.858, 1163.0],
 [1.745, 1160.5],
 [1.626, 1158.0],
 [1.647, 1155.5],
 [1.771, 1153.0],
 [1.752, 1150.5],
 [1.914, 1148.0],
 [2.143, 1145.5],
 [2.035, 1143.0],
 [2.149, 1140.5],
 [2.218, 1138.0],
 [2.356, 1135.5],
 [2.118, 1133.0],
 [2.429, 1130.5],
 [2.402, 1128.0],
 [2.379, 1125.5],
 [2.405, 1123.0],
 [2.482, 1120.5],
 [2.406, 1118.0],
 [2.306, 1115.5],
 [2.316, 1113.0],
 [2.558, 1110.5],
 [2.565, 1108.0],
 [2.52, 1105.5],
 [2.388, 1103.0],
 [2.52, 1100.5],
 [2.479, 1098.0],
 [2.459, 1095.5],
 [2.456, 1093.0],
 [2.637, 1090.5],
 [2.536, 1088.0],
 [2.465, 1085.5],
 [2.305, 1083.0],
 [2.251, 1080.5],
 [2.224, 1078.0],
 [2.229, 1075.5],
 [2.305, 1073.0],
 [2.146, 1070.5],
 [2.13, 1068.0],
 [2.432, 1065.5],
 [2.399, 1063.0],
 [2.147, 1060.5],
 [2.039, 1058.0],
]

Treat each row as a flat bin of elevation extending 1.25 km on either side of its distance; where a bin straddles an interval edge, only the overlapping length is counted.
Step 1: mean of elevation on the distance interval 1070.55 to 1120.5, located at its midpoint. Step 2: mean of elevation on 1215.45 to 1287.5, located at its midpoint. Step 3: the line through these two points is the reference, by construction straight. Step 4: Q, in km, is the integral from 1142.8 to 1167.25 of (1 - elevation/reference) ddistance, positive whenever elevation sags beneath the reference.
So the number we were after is 6.9 km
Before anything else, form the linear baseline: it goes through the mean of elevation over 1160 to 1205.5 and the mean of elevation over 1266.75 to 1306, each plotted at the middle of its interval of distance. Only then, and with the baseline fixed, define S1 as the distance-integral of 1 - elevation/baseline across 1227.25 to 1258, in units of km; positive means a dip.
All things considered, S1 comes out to 3.1 km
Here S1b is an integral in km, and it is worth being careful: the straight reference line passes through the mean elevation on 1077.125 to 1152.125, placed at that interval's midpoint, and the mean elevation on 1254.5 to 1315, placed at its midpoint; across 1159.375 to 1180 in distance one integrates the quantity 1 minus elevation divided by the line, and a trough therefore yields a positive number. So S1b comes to 1.68 km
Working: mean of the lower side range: 2.34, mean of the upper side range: 3.14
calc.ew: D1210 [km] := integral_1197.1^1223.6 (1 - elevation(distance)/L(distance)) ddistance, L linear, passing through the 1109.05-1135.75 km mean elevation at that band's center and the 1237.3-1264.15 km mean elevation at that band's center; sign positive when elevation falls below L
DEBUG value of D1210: -1.8 km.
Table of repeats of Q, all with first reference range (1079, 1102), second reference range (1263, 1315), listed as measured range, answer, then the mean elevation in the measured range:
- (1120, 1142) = 2.40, 2.32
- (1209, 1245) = 2.71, 2.74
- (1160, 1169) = 2.36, 2.01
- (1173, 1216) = -1.00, 2.9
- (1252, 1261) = 0.79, 2.8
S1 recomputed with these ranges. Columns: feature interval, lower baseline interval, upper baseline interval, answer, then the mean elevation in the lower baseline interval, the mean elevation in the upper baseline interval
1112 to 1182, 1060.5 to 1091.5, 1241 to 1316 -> 9.09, 2.33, 3.05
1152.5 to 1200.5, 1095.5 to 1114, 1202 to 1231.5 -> 2.08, 2.48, 2.74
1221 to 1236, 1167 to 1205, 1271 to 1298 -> 1.84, 2.83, 3.24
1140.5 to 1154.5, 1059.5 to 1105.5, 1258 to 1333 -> 3.61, 2.37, 3.17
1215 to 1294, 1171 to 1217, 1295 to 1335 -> 3.66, 2.89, 3.2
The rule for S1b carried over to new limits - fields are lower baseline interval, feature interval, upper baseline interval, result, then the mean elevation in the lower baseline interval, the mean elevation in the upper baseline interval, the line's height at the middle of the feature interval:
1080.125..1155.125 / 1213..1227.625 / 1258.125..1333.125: 0.2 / 2.32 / 3.17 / 2.81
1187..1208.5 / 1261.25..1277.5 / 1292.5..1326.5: -0.4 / 2.86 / 3.14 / 3.04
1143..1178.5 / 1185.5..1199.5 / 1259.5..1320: -3.6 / 2.1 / 3.16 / 2.36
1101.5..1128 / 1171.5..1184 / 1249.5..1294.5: -1.1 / 2.43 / 3.08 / 2.69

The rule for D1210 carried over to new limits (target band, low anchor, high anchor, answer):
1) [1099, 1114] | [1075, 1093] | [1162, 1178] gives -0.5 km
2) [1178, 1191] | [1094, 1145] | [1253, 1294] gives -1.7 km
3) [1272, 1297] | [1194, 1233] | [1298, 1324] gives -1.9 km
